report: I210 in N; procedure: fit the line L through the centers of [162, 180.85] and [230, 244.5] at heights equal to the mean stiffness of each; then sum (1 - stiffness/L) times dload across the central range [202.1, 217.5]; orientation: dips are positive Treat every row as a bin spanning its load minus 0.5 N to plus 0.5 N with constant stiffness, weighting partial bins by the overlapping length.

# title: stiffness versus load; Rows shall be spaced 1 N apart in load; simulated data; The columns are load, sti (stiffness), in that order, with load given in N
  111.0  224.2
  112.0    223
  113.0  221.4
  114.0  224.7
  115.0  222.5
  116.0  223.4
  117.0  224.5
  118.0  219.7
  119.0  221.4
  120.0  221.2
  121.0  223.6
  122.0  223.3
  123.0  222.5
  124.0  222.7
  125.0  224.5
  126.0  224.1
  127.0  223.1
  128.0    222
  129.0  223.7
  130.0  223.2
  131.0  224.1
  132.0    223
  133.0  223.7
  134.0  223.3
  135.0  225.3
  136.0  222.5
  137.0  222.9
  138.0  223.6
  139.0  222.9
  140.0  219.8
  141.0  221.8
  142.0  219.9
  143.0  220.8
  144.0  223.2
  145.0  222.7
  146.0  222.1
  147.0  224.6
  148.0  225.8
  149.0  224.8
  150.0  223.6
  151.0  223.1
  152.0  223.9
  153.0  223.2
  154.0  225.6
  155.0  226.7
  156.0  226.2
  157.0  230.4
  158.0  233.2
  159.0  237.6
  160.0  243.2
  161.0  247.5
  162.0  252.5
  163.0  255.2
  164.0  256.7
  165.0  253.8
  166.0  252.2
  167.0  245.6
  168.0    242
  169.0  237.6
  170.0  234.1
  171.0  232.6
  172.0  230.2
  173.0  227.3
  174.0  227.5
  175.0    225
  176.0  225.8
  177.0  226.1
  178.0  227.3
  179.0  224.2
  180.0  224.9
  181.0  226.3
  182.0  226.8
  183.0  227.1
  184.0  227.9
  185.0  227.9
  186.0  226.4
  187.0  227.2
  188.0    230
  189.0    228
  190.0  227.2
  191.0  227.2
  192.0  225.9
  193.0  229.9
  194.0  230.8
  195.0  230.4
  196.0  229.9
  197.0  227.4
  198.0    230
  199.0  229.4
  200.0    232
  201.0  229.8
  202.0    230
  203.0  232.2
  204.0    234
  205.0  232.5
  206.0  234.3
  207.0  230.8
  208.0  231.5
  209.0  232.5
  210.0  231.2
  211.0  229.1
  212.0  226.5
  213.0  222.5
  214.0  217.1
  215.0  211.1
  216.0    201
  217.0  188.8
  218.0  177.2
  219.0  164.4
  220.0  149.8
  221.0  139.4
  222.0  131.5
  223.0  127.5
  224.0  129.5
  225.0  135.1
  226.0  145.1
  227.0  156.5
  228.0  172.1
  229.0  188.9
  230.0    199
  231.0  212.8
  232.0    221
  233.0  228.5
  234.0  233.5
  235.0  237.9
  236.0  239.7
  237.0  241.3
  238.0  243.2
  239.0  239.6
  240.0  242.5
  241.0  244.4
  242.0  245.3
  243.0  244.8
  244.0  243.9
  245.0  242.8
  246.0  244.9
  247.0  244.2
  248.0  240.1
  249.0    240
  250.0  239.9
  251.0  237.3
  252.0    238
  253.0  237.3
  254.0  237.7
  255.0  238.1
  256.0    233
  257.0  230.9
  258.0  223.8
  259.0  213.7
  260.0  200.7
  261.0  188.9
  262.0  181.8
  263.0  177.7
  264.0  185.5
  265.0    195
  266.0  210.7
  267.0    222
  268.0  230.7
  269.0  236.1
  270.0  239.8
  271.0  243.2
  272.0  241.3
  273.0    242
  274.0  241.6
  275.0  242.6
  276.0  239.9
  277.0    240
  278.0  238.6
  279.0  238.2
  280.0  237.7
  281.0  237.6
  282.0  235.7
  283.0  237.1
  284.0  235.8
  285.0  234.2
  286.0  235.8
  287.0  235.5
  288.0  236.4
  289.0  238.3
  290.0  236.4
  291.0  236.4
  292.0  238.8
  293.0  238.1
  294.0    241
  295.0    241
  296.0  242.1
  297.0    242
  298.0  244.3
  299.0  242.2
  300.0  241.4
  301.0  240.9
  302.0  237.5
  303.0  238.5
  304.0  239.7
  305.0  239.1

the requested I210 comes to 0.8 N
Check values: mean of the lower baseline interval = 236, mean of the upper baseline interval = 236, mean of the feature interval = 224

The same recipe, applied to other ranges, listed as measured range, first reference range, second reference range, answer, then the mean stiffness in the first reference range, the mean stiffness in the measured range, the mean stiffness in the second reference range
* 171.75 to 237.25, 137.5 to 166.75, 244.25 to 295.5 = 5.2 N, 231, 213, 231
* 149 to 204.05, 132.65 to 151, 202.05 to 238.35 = -4.8 N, 223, 232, 201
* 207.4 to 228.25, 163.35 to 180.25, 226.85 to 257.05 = 4.5 N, 235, 182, 231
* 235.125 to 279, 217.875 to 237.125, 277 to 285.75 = -4.3 N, 180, 231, 237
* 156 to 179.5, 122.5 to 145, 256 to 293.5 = -1.4 N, 223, 237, 228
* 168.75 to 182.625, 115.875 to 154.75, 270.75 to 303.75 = 0.0 N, 223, 228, 239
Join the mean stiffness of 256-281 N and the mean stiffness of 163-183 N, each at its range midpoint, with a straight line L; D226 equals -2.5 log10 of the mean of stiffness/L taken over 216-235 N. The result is 0.29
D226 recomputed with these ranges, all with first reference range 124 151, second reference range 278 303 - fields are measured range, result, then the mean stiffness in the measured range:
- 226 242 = 0.07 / 219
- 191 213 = 0.00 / 230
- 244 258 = -0.02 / 238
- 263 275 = 0.05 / 225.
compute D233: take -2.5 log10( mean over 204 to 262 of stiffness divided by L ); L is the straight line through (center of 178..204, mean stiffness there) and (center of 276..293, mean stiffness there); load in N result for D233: 0.094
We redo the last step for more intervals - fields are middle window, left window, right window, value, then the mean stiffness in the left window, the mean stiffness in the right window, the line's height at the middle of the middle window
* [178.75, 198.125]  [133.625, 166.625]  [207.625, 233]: -0.108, 230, 186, 206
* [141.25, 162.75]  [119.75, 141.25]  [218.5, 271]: -0.039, 223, 211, 221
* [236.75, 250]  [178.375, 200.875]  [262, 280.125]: -0.073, 228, 226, 227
